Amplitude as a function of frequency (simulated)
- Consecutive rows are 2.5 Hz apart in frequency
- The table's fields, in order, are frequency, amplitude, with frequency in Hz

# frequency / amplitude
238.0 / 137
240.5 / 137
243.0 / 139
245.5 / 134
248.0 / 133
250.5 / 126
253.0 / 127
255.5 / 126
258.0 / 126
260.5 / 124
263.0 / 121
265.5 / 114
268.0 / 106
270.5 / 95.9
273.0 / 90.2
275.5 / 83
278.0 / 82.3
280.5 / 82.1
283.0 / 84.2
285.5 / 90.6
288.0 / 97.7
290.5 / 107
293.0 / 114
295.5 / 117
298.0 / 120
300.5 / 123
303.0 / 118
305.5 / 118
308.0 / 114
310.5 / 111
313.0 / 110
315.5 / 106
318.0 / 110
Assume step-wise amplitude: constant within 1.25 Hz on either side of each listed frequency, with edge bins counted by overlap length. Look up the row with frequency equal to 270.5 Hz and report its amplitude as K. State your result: 95.9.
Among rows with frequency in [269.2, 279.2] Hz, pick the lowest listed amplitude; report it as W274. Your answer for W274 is 82.3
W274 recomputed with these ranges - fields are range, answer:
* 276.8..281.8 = 82.1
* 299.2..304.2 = 118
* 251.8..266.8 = 114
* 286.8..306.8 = 97.7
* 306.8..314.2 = 110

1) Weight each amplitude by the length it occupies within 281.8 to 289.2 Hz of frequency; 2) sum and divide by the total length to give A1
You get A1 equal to 90.8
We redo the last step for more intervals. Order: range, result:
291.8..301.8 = 119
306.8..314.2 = 112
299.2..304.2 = 121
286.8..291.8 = 103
